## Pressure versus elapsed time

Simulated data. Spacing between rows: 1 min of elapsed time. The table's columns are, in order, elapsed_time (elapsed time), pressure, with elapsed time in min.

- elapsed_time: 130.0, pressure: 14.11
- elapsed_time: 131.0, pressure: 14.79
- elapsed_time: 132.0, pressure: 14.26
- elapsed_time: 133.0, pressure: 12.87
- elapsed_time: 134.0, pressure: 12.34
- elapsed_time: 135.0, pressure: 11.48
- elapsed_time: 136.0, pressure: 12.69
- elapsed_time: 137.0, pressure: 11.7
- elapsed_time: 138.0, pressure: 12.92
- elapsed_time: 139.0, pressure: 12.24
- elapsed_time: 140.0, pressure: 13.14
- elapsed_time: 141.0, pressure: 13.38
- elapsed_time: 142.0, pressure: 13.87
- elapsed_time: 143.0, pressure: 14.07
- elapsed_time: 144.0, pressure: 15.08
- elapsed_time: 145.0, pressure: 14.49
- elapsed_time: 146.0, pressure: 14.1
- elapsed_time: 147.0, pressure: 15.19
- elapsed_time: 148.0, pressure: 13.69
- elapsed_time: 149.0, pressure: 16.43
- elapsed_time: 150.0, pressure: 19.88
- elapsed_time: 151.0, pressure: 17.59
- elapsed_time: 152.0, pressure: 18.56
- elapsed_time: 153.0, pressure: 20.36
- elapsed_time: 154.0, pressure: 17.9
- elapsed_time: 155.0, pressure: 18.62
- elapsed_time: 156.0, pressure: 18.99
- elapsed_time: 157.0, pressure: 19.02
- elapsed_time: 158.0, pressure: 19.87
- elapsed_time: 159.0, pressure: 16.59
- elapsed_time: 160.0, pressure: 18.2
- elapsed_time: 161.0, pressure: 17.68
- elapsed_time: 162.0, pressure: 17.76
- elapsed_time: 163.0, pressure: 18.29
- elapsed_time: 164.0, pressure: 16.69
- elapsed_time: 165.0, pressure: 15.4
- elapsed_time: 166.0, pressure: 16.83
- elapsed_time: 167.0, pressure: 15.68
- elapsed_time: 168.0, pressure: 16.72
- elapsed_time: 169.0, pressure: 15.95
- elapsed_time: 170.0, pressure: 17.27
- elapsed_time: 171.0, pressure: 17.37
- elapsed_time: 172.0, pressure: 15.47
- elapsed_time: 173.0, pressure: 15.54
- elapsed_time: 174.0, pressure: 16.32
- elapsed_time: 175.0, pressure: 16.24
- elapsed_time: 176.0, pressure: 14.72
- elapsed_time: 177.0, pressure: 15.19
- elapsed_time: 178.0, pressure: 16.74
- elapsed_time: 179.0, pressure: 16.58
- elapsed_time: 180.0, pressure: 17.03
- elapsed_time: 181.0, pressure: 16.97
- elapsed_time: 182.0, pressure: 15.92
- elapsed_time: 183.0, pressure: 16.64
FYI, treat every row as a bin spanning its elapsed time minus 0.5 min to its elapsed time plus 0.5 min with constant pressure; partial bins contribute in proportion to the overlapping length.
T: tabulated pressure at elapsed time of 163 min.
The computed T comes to 18.29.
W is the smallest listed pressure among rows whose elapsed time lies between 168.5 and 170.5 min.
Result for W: 15.95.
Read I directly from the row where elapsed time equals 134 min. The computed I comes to 12.34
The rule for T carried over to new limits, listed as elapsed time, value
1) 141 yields 13.38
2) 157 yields 19.02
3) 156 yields 18.99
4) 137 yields 11.7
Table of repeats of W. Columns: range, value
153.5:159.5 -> 16.59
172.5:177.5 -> 14.72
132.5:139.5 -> 11.48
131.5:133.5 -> 12.87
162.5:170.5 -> 15.4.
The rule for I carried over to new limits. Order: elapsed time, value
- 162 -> 17.76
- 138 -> 12.92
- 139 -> 12.24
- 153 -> 20.36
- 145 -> 14.49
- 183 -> 16.64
